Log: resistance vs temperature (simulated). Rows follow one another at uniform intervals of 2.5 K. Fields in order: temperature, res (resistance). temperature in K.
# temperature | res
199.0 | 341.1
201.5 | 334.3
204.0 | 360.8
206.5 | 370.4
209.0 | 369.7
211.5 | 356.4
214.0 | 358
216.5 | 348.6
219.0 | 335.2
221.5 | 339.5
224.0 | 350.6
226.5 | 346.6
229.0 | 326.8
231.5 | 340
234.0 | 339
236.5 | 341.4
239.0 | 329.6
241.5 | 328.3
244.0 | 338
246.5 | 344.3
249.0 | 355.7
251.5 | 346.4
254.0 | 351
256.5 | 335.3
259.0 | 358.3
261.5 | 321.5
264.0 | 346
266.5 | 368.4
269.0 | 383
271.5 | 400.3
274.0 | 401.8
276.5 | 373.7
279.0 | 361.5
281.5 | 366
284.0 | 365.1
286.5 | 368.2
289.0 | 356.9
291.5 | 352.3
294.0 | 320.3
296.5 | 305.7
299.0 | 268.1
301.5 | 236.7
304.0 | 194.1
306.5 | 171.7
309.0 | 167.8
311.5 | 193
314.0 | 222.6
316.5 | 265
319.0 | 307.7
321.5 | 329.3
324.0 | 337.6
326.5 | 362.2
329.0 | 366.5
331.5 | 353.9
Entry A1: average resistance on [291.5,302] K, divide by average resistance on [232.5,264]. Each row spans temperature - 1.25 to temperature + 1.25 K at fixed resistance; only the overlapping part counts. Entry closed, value 0.86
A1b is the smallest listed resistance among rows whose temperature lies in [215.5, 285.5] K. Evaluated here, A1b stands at 321.5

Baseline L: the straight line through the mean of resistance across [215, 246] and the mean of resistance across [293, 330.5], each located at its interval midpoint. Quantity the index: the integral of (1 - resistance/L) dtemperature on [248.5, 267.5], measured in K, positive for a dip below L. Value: -1.9 K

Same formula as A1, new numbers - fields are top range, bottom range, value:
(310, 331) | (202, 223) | 0.84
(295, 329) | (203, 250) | 0.76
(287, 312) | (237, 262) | 0.77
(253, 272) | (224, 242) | 1.06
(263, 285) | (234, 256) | 1.10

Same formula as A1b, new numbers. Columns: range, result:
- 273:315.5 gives 167.8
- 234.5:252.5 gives 328.3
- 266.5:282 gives 361.5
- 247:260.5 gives 335.3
